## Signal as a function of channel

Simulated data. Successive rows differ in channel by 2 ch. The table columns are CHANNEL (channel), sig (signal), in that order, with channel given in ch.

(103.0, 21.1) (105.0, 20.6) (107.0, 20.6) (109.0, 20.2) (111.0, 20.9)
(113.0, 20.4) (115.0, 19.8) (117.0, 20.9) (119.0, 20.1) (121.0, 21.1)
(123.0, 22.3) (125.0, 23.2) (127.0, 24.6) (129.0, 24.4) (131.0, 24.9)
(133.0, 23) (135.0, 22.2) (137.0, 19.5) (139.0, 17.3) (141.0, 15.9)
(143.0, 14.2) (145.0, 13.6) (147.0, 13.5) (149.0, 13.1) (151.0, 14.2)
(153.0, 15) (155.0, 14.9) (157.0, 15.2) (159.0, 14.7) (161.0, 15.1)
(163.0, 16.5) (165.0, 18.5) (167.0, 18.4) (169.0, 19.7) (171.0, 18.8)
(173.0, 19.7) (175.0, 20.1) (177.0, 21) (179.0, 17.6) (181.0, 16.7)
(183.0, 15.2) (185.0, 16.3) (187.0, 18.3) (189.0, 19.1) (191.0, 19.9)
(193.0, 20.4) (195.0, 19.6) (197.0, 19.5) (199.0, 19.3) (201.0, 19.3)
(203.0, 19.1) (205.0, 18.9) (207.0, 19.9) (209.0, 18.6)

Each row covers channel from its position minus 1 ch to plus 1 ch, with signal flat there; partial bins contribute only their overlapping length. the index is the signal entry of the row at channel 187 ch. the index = 18.3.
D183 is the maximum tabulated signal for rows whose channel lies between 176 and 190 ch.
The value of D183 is 21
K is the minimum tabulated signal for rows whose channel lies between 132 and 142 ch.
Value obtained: 15.9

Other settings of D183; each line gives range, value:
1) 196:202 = 19.5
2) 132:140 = 23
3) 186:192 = 19.9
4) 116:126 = 23.2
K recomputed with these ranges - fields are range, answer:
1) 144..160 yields 13.1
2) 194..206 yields 18.9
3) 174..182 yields 16.7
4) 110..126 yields 19.8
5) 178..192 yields 15.2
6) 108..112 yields 20.2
